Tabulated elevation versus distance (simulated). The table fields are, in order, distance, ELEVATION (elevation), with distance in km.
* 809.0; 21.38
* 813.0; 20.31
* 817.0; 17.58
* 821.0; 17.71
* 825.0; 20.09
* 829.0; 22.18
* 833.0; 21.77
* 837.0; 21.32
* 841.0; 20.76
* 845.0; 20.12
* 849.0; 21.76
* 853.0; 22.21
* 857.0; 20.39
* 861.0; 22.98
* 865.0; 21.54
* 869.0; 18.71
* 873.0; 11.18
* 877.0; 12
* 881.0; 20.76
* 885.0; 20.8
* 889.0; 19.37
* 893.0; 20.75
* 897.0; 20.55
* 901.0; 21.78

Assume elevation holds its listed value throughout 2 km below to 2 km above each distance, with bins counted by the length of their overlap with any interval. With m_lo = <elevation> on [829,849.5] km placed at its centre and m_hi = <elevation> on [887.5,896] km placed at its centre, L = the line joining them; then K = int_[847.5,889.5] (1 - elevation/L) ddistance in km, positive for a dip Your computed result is 2.9 km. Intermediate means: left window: 21.2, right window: 20.2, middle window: 19.2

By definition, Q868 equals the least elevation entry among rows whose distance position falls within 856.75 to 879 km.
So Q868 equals 11.18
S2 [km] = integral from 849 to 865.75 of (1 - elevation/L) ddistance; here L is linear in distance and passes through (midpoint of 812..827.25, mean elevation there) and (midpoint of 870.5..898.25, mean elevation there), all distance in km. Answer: -3.2 km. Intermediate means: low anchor 18.9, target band 21.8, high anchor 17.9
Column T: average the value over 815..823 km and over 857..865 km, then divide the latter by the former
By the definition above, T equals 1.2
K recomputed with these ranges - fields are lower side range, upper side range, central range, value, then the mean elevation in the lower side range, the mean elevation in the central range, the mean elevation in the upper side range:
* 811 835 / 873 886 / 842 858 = -2.4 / 19.9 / 21.1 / 16.6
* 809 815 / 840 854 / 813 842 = 1.0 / 20.7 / 20.2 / 21.2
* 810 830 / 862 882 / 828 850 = -3.2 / 19.5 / 21.3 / 16.9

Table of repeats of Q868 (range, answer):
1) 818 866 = 17.71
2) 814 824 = 17.58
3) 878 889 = 19.37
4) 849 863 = 20.39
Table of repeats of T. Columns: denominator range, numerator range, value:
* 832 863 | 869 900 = 0.85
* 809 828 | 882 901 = 1.06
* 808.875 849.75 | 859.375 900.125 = 0.93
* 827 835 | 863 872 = 0.87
